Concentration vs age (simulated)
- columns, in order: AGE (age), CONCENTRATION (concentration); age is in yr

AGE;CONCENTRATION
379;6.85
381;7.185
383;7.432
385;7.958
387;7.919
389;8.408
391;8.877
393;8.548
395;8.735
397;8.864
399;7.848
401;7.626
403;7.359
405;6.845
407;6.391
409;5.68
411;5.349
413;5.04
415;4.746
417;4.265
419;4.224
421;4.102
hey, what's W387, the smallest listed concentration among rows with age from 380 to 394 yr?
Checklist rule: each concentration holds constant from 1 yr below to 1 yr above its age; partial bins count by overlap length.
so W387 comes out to 7.185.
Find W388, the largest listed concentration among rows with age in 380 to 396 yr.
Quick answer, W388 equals 8.877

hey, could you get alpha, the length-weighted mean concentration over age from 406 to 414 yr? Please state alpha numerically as 5.62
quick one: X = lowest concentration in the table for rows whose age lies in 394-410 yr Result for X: 5.68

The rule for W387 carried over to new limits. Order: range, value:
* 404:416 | 4.746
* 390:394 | 8.548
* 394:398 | 8.735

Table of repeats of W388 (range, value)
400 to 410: 7.626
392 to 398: 8.864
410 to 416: 5.349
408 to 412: 5.68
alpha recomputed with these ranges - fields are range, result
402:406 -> 7.1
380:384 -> 7.31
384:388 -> 7.94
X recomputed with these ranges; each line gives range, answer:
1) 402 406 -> 6.845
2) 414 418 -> 4.265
